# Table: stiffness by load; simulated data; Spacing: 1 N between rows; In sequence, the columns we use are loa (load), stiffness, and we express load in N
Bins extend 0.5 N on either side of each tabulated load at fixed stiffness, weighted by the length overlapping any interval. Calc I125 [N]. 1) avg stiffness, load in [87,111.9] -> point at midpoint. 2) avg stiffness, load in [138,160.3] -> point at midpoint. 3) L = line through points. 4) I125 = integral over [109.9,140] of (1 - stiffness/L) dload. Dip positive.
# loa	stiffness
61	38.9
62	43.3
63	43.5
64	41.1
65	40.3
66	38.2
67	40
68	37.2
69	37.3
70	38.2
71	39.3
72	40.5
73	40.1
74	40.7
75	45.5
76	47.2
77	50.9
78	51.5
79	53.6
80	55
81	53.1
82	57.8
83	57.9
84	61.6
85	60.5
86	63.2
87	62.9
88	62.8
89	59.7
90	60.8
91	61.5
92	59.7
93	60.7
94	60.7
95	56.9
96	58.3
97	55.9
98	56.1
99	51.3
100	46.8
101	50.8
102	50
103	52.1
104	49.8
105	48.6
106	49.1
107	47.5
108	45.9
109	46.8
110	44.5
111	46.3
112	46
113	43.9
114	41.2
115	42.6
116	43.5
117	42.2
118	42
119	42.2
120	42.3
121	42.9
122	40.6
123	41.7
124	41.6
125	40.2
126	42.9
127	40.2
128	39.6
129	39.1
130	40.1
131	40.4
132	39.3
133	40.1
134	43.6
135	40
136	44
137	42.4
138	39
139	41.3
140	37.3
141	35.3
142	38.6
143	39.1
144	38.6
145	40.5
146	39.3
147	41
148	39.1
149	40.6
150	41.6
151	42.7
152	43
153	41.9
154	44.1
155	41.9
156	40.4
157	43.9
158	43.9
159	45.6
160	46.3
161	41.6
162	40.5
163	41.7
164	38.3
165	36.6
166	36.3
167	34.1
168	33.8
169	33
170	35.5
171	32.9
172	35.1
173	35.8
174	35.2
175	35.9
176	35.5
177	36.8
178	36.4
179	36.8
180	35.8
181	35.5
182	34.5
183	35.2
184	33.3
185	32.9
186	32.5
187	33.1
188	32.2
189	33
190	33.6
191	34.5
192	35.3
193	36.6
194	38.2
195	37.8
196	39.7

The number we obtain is 3.42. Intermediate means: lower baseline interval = 53.5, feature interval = 41.7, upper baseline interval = 41.1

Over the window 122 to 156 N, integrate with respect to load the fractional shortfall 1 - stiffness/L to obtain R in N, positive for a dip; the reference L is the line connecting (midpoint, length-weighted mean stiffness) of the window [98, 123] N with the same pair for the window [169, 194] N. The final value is 0.6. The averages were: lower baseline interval 45.9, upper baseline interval 34.8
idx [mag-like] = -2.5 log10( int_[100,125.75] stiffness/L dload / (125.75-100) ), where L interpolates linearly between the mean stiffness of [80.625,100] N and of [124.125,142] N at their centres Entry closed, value 0.09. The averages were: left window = 58.7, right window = 40.3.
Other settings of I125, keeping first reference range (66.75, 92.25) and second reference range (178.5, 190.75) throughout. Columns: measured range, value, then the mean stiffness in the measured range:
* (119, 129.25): 0.7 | 41.2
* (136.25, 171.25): -0.6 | 39.8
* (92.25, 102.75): -1.4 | 54.8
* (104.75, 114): 0.1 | 46.2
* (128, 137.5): 0.4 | 40.9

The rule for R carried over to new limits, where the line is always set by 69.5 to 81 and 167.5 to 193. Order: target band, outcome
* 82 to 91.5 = -3.5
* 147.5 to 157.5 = -1.1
